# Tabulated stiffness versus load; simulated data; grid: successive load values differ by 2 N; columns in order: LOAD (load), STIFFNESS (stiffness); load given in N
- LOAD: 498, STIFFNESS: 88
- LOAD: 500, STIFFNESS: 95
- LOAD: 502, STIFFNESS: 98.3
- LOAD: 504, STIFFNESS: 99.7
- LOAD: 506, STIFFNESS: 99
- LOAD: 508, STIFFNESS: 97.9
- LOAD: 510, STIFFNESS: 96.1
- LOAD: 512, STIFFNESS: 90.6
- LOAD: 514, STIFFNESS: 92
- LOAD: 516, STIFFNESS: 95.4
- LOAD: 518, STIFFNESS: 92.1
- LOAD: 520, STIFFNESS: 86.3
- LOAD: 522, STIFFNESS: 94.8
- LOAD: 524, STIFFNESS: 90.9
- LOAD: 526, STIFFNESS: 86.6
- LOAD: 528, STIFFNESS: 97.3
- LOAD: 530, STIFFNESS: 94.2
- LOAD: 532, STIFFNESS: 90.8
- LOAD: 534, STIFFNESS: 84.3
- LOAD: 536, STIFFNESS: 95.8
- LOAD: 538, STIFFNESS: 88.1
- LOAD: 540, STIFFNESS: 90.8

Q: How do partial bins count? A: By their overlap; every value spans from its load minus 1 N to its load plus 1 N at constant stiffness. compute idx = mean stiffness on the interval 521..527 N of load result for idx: 90.8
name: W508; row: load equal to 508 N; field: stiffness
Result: 97.9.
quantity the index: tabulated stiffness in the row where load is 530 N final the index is 94.2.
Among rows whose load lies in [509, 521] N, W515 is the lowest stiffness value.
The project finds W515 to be 86.3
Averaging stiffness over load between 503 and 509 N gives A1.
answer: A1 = 98.9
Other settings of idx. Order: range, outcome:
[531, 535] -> 87.5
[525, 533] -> 92.2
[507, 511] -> 97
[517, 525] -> 91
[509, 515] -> 92.9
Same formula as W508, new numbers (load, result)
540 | 90.8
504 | 99.7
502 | 98.3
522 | 94.8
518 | 92.1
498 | 88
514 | 92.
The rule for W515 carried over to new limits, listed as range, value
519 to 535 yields 84.3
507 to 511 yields 96.1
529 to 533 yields 90.8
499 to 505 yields 95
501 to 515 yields 90.6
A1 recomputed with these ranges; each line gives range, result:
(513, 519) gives 93.2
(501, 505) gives 99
